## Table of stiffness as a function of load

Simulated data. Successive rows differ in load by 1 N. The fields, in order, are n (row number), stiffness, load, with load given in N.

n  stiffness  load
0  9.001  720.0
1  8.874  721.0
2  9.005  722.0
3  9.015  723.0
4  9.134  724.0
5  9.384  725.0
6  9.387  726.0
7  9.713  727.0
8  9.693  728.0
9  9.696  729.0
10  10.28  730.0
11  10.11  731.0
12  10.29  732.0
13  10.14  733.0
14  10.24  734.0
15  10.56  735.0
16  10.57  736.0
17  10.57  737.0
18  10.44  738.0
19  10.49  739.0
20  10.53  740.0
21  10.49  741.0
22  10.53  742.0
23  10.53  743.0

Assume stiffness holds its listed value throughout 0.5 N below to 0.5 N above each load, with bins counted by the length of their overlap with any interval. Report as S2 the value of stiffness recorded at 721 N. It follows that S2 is 8.874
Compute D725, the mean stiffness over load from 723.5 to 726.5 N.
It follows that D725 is 9.3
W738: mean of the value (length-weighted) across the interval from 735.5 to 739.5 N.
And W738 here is 10.5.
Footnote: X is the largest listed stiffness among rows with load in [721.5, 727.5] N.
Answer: 9.713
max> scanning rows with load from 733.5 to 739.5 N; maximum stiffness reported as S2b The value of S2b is 10.57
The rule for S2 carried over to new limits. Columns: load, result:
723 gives 9.015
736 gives 10.57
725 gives 9.384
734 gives 10.24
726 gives 9.387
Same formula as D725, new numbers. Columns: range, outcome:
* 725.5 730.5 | 9.75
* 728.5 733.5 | 10.1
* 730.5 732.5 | 10.2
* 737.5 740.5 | 10.5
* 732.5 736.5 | 10.4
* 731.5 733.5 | 10.2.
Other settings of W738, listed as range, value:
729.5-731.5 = 10.2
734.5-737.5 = 10.6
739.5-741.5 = 10.5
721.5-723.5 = 9.01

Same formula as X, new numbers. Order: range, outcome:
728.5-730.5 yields 10.28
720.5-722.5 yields 9.005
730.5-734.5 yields 10.29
